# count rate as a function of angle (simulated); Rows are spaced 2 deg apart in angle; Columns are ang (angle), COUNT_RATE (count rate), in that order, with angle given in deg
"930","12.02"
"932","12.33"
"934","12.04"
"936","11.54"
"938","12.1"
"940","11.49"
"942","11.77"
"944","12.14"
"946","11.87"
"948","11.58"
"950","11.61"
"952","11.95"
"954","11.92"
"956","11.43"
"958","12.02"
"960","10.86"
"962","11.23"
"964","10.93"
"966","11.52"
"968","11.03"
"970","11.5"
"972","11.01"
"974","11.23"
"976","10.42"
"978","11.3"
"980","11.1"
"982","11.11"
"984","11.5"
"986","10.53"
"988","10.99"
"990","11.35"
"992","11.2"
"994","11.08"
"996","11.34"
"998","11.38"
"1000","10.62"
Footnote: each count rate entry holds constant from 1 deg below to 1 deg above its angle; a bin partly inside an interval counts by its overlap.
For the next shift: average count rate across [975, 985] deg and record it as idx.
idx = 11.1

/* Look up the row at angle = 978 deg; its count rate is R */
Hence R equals 11.3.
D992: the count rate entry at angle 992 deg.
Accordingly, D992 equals 11.2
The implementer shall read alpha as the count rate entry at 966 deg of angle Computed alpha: 11.52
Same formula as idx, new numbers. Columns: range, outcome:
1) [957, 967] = 11.3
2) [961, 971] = 11.2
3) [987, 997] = 11.2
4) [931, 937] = 12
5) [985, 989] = 10.8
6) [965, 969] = 11.3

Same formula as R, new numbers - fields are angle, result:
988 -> 10.99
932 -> 12.33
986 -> 10.53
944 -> 12.14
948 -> 11.58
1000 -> 10.62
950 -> 11.61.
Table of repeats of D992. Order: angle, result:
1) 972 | 11.01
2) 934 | 12.04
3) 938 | 12.1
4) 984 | 11.5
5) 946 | 11.87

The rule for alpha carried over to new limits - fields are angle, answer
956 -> 11.43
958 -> 12.02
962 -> 11.23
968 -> 11.03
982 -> 11.11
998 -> 11.38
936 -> 11.54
